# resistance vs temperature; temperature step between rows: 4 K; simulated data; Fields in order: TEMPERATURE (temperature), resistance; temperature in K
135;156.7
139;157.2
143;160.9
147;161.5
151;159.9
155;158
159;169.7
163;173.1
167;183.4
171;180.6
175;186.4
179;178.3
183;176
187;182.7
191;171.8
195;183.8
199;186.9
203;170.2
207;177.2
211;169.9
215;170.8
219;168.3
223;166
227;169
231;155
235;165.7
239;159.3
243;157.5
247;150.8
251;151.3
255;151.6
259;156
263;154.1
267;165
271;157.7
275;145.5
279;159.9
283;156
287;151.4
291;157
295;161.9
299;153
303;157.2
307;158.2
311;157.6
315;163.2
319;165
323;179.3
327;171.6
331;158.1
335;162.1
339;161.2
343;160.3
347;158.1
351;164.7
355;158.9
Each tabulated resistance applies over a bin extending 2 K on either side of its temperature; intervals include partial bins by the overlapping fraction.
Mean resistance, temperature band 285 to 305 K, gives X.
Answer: 156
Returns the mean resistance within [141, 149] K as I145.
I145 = 161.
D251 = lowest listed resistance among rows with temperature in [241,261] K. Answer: 150.8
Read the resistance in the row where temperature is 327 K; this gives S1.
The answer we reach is 171.6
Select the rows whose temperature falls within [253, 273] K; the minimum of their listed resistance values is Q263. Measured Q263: 151.6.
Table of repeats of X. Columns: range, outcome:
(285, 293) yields 154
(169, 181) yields 182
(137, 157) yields 160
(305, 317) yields 160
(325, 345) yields 163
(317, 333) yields 168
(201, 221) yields 171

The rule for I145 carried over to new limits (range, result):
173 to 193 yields 179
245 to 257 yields 151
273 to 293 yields 154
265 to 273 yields 161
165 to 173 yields 182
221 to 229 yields 168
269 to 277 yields 152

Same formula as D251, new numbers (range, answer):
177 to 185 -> 176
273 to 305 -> 145.5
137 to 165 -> 157.2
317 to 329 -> 165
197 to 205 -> 170.2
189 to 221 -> 168.3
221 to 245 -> 155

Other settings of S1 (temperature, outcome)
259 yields 156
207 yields 177.2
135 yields 156.7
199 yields 186.9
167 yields 183.4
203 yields 170.2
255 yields 151.6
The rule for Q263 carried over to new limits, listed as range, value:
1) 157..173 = 169.7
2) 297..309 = 153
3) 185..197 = 171.8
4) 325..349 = 158.1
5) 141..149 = 160.9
